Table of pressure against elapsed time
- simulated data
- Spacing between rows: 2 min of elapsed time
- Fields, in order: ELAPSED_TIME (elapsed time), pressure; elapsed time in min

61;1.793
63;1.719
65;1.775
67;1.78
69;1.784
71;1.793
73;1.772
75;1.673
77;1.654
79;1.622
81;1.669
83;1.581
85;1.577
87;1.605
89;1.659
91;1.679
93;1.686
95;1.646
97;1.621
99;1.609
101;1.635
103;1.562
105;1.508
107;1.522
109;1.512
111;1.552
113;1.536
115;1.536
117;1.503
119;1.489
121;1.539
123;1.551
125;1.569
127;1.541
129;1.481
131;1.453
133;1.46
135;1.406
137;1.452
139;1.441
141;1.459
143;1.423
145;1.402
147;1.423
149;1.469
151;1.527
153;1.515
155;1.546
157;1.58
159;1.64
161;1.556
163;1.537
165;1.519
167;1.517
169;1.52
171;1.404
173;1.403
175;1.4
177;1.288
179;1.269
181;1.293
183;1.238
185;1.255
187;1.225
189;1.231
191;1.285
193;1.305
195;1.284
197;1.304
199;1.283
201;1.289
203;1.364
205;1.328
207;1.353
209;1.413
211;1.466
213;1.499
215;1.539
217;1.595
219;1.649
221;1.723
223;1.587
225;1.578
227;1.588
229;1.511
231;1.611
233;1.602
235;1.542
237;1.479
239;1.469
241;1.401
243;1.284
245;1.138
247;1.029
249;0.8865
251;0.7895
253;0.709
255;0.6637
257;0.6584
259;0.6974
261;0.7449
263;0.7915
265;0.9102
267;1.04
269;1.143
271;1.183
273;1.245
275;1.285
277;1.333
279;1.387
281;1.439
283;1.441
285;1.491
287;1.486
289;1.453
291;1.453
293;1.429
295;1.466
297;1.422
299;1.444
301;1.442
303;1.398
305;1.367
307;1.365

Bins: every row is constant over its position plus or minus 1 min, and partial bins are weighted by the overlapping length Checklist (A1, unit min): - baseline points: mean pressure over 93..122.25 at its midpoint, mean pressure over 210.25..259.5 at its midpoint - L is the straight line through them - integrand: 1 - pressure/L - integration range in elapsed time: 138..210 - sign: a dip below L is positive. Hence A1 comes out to 1.8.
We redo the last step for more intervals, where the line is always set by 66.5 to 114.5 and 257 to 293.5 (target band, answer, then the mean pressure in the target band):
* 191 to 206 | 0.8 min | 1.31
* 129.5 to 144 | 0.8 min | 1.44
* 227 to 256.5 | 1.4 min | 1.23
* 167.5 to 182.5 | 0.7 min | 1.37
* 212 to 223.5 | -2.3 min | 1.6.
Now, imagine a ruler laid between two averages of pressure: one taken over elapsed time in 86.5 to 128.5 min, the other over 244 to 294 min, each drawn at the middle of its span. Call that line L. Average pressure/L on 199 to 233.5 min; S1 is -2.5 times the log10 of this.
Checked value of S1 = -0.191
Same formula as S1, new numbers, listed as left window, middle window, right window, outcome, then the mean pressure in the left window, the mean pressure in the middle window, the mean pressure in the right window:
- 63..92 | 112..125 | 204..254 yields 0.05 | 1.69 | 1.53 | 1.39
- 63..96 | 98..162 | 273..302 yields 0.08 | 1.69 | 1.51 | 1.42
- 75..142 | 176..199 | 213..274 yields 0.08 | 1.56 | 1.27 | 1.23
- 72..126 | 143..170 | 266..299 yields 0.00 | 1.6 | 1.52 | 1.36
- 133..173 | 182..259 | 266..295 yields 0.08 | 1.49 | 1.31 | 1.35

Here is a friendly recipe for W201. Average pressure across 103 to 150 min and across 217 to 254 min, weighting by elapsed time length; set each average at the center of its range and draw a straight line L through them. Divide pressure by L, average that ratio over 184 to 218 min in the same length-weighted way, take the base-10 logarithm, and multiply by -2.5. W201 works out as 0.043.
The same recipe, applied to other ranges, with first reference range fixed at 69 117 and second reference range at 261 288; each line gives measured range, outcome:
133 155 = 0.04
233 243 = -0.13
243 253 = 0.31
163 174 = -0.02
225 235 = -0.19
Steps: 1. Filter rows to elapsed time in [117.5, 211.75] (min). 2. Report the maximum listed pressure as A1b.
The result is 1.64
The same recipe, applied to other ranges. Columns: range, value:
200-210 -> 1.413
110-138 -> 1.569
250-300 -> 1.491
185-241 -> 1.723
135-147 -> 1.459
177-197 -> 1.305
